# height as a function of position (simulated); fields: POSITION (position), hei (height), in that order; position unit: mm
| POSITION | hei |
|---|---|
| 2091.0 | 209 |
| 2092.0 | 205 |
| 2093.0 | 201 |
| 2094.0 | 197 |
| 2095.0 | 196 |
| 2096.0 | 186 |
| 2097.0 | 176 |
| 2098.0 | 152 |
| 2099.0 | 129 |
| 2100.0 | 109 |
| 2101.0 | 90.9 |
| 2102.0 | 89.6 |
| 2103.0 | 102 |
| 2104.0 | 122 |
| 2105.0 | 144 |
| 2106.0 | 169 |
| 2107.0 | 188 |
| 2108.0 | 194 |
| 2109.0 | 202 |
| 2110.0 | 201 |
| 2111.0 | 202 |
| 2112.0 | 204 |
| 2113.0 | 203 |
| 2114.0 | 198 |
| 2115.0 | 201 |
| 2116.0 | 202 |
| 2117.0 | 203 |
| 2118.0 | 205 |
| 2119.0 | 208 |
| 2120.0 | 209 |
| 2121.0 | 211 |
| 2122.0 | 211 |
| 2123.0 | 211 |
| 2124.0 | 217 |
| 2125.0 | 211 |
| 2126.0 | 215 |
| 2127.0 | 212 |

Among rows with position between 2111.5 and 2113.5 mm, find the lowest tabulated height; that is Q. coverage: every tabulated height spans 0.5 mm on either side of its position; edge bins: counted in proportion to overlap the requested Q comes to 203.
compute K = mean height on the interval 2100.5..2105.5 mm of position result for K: 110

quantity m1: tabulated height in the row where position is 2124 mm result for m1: 217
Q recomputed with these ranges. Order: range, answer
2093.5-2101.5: 90.9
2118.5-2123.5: 208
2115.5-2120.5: 202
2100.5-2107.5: 89.6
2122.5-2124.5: 211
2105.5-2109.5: 169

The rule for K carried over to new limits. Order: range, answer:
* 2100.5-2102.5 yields 90.2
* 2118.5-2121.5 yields 209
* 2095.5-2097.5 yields 181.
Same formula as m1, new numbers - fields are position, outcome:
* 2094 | 197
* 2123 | 211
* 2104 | 122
